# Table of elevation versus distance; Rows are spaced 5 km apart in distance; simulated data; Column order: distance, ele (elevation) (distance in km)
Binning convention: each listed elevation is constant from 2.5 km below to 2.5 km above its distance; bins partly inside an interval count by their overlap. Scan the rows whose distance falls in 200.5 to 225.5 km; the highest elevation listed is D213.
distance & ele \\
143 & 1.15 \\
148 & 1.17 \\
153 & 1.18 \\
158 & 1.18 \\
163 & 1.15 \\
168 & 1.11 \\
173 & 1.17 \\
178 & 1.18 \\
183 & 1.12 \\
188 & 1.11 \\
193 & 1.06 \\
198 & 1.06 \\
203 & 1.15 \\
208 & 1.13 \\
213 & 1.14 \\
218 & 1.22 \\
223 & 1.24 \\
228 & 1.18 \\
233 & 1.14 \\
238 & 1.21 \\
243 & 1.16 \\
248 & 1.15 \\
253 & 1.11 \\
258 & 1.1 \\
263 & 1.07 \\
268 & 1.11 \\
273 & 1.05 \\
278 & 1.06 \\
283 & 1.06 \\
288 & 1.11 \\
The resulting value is 1.24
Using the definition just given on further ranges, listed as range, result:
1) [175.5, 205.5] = 1.18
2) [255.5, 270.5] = 1.11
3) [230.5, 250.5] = 1.21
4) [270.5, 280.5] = 1.06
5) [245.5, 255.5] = 1.15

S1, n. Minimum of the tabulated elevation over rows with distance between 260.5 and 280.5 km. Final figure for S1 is 1.05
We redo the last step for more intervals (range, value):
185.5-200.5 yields 1.06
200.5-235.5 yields 1.13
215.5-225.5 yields 1.22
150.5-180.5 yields 1.11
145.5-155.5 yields 1.17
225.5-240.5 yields 1.14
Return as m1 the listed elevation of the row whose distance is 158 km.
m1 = 1.18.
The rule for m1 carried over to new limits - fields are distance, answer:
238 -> 1.21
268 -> 1.11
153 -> 1.18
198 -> 1.06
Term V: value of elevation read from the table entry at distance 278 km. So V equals 1.06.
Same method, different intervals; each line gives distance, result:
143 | 1.15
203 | 1.15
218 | 1.22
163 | 1.15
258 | 1.1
